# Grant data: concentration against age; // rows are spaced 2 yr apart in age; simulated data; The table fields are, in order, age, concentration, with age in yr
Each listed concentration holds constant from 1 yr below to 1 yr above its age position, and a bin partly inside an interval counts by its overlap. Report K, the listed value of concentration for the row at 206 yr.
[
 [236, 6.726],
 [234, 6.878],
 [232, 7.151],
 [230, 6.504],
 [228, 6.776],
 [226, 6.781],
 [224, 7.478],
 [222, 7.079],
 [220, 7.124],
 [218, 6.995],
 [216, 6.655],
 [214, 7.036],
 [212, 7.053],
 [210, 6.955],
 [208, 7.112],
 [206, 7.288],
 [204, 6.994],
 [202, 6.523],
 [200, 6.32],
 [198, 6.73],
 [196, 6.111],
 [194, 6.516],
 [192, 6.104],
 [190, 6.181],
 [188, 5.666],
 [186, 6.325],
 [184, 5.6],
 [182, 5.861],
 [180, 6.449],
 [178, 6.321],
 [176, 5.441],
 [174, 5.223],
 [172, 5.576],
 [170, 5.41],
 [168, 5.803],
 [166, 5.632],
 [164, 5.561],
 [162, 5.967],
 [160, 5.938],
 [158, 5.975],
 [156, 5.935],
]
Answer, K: 7.288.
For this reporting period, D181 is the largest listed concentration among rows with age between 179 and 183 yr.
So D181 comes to 6.449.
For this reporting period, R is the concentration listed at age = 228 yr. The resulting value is 6.776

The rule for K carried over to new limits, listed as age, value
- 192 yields 6.104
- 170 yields 5.41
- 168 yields 5.803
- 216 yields 6.655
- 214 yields 7.036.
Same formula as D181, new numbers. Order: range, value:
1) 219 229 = 7.478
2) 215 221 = 7.124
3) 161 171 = 5.967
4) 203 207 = 7.288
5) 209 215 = 7.053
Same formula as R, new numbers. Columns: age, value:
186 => 6.325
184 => 5.6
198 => 6.73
